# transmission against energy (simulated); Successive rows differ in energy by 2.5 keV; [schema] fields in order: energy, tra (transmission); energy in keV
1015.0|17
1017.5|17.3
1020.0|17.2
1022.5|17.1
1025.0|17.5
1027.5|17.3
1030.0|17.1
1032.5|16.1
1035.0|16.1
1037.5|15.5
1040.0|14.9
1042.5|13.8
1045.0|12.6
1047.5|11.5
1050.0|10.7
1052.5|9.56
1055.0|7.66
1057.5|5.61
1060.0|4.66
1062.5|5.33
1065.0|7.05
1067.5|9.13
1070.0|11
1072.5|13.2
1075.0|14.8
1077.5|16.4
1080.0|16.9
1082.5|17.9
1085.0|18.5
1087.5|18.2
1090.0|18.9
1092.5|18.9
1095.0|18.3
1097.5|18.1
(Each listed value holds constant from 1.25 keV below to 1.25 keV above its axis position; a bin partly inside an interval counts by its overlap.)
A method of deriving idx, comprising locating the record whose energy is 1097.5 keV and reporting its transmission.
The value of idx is 18.1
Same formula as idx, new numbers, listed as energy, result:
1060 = 4.66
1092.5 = 18.9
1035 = 16.1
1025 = 17.5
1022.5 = 17.1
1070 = 11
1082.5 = 17.9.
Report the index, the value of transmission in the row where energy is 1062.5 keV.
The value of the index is 5.33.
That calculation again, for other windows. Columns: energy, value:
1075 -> 14.8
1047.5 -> 11.5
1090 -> 18.9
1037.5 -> 15.5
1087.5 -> 18.2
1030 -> 17.1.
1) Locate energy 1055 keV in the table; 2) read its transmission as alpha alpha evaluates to 7.66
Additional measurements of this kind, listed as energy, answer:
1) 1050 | 10.7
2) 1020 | 17.2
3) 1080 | 16.9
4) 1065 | 7.05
